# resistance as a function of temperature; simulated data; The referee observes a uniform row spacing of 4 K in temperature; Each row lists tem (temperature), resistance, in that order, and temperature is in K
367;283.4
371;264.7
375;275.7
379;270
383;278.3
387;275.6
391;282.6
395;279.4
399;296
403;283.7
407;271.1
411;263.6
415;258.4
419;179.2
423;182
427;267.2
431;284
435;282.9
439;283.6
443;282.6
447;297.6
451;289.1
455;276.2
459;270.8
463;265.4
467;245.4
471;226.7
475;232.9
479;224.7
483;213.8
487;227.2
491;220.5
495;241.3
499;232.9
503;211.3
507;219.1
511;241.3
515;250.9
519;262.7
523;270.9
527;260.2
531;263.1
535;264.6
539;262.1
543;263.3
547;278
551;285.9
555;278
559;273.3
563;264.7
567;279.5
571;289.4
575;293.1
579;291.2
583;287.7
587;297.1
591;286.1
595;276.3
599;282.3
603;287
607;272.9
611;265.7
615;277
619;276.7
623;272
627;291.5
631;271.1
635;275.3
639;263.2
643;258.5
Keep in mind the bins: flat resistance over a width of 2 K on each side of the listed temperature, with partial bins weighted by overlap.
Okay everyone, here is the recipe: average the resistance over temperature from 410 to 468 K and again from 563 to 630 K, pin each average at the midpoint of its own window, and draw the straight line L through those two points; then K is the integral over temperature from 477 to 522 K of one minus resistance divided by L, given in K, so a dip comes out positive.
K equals 6.3 K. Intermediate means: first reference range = 262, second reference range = 282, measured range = 232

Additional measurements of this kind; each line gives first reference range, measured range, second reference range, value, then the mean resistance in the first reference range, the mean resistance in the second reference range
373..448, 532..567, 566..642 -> 0.7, 268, 281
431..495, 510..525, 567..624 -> 0.5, 256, 283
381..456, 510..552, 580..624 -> 1.8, 269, 281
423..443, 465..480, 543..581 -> 2.2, 270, 280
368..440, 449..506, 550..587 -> 6.7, 265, 283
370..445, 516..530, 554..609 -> 0.7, 266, 283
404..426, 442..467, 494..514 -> -4.8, 235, 230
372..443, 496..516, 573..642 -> 3.1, 266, 280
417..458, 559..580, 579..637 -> -0.4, 263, 280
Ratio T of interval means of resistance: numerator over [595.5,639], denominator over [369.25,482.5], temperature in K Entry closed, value 1.05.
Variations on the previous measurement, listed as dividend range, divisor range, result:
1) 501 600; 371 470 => 1.00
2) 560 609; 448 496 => 1.15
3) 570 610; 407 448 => 1.11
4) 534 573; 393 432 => 1.07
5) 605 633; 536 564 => 1.01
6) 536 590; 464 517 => 1.21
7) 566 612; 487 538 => 1.16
